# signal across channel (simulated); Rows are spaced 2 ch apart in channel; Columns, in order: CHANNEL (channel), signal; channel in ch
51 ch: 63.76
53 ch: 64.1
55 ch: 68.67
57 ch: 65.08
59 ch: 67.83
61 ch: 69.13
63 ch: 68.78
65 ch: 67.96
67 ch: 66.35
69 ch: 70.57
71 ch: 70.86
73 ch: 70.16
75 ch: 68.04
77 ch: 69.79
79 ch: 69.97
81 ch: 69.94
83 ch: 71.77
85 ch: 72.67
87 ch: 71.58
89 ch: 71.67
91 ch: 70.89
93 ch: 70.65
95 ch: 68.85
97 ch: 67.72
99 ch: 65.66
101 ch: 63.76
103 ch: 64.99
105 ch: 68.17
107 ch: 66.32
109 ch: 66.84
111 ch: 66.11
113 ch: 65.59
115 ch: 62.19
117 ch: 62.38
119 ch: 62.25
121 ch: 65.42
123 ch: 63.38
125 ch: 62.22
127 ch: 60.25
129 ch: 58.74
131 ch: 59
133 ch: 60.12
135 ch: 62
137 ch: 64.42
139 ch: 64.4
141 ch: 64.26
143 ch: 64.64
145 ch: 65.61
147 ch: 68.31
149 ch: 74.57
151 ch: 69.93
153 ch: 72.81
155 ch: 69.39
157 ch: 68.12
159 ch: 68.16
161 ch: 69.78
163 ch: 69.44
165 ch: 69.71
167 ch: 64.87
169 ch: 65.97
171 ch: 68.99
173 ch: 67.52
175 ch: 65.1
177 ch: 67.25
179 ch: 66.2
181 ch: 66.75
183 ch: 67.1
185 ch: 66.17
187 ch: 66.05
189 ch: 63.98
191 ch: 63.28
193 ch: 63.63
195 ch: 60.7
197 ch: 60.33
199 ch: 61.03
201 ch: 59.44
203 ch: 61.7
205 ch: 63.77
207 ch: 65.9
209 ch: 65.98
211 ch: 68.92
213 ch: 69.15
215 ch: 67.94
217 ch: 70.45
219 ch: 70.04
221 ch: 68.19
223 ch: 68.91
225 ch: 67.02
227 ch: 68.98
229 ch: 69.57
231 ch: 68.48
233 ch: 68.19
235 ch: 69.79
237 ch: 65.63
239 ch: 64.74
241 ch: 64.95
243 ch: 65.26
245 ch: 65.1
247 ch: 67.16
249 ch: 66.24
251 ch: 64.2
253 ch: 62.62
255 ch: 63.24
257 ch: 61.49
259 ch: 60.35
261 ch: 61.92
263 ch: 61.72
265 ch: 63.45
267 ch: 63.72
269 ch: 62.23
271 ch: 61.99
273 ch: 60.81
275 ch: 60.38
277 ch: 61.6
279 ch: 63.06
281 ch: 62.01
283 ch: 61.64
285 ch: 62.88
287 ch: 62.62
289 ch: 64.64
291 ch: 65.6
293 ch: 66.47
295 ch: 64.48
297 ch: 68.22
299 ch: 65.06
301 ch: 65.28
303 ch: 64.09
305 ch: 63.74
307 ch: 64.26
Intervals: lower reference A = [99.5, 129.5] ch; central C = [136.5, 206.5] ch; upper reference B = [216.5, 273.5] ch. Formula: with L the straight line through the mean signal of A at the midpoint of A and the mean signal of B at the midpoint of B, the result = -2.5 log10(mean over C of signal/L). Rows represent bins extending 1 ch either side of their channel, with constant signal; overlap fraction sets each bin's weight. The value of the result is -0.02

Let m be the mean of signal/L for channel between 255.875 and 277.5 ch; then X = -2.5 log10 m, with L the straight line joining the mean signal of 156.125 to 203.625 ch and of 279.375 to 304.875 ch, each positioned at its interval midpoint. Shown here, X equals 0.05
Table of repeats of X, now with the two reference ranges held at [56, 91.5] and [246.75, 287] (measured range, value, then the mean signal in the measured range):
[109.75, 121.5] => 0.07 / 64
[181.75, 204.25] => 0.04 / 63.1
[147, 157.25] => -0.07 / 70.9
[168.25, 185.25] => -0.02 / 66.8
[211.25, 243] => -0.07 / 68.1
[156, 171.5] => -0.03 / 68.1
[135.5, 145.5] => 0.04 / 64.5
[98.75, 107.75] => 0.04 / 65.8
